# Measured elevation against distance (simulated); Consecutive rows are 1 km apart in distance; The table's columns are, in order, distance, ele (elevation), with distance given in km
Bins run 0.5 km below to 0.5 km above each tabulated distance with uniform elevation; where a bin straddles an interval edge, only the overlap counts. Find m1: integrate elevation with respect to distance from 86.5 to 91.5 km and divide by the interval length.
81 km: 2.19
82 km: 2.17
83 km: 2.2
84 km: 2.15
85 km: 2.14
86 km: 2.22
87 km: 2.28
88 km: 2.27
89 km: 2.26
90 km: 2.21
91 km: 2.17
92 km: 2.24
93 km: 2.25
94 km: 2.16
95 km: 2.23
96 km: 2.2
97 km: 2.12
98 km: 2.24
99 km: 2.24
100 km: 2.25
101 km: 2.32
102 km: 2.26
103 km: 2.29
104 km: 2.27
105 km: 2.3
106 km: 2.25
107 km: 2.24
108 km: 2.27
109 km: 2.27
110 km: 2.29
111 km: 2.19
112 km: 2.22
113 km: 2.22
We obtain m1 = 2.24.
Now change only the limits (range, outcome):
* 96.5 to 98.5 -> 2.18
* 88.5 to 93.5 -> 2.23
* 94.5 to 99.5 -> 2.21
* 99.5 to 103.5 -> 2.28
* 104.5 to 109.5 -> 2.27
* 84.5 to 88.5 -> 2.23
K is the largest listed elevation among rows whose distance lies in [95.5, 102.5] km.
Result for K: 2.32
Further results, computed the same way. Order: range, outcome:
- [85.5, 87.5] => 2.28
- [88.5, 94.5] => 2.26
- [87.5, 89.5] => 2.27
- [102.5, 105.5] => 2.3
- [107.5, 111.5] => 2.29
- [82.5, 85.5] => 2.2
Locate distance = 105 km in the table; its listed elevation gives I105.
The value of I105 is 2.3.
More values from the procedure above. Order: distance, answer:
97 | 2.12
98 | 2.24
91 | 2.17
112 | 2.22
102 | 2.26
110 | 2.29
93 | 2.25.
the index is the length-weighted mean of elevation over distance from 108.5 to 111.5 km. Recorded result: 2.25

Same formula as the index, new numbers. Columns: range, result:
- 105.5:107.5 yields 2.25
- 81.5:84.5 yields 2.17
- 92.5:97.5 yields 2.19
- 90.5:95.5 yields 2.21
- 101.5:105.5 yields 2.28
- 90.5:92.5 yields 2.21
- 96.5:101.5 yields 2.23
